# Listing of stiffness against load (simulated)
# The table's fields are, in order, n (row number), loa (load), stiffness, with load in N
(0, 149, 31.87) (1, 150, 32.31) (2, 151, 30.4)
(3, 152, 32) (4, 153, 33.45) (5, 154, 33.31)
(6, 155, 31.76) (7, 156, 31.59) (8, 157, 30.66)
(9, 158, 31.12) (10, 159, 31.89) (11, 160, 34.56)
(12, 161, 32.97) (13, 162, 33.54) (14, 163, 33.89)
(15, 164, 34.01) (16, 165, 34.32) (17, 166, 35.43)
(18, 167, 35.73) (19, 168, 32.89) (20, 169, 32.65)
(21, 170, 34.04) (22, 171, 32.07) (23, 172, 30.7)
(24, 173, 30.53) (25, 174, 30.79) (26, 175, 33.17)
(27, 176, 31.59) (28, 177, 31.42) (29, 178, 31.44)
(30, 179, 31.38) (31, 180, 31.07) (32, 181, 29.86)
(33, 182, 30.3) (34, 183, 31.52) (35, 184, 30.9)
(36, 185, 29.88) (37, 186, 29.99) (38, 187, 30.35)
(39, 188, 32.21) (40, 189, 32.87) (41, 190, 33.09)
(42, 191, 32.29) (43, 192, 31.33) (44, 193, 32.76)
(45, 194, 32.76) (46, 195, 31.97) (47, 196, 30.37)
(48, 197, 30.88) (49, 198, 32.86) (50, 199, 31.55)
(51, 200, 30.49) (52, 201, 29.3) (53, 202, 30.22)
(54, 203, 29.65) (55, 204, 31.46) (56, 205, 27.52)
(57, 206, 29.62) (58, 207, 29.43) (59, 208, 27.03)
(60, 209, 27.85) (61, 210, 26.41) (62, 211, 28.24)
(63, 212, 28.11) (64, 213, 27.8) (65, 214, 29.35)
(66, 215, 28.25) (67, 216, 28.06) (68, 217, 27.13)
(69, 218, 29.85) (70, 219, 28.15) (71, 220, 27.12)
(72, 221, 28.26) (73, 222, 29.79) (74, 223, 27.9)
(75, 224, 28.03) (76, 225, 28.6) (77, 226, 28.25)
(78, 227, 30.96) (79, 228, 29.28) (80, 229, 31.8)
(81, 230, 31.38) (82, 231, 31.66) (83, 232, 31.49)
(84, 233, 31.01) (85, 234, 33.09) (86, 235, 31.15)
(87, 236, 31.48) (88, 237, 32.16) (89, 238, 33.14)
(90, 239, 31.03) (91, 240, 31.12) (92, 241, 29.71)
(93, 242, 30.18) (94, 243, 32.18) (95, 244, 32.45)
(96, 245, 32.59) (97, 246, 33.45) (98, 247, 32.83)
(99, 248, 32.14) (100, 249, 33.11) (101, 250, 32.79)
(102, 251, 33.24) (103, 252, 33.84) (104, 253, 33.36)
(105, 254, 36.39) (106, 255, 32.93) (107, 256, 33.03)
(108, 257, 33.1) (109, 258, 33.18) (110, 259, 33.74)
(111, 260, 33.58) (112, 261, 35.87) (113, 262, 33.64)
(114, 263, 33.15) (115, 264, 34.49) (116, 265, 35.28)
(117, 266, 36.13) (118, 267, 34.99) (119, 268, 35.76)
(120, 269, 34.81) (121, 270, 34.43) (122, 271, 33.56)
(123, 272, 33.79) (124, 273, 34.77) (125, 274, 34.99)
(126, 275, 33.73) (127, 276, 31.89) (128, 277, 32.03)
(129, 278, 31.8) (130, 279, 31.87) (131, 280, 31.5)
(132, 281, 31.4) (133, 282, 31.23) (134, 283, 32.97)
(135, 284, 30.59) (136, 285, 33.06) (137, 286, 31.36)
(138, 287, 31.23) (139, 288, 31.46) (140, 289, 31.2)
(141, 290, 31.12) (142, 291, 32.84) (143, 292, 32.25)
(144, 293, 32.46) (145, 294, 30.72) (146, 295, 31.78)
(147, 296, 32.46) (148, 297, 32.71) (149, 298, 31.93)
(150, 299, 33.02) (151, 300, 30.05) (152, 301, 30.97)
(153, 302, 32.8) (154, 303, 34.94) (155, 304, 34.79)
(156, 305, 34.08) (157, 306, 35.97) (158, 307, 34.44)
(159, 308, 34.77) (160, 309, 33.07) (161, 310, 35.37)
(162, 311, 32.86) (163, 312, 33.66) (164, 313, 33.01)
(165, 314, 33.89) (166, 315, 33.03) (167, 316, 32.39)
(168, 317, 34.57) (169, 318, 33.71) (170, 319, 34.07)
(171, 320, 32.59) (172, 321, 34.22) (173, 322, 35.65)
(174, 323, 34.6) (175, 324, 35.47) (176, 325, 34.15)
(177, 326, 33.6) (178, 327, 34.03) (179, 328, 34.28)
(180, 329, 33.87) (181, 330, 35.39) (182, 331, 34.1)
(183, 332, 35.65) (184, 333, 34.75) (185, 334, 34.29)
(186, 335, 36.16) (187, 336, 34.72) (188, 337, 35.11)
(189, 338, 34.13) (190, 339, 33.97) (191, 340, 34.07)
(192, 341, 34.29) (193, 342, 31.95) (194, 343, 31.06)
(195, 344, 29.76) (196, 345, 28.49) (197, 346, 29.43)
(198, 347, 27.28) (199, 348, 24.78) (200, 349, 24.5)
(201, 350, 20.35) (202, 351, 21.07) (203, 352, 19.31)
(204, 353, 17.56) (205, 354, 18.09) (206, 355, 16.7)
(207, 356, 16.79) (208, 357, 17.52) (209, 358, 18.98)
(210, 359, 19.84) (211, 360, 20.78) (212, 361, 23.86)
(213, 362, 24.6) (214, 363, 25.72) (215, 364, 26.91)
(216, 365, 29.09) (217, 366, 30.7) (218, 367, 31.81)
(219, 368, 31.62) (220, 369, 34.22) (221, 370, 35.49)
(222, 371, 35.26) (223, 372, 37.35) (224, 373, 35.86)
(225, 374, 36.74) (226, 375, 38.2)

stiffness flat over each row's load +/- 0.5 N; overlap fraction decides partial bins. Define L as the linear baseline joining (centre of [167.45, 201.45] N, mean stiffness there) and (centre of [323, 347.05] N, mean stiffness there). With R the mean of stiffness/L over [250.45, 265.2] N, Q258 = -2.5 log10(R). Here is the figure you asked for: -0.046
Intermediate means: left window 31.5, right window 33.5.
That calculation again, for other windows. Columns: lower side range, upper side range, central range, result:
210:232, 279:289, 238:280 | -0.09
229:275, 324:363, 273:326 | -0.08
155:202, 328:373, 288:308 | -0.11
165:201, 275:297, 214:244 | 0.06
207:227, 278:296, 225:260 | -0.09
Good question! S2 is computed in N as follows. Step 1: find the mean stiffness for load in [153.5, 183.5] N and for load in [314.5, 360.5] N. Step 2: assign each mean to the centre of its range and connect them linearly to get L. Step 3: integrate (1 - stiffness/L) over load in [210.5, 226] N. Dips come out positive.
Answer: 1.6 N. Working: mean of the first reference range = 32.3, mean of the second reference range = 29.6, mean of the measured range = 28.3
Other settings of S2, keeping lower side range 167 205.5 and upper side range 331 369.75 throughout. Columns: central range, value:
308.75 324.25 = -3.1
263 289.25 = -3.4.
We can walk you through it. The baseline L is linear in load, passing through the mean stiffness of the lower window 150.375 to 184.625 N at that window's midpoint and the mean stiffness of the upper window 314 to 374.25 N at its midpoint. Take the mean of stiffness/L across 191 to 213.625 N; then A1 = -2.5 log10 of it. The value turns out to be 0.07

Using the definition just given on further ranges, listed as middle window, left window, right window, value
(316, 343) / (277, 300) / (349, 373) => -0.218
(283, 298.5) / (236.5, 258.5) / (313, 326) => 0.053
